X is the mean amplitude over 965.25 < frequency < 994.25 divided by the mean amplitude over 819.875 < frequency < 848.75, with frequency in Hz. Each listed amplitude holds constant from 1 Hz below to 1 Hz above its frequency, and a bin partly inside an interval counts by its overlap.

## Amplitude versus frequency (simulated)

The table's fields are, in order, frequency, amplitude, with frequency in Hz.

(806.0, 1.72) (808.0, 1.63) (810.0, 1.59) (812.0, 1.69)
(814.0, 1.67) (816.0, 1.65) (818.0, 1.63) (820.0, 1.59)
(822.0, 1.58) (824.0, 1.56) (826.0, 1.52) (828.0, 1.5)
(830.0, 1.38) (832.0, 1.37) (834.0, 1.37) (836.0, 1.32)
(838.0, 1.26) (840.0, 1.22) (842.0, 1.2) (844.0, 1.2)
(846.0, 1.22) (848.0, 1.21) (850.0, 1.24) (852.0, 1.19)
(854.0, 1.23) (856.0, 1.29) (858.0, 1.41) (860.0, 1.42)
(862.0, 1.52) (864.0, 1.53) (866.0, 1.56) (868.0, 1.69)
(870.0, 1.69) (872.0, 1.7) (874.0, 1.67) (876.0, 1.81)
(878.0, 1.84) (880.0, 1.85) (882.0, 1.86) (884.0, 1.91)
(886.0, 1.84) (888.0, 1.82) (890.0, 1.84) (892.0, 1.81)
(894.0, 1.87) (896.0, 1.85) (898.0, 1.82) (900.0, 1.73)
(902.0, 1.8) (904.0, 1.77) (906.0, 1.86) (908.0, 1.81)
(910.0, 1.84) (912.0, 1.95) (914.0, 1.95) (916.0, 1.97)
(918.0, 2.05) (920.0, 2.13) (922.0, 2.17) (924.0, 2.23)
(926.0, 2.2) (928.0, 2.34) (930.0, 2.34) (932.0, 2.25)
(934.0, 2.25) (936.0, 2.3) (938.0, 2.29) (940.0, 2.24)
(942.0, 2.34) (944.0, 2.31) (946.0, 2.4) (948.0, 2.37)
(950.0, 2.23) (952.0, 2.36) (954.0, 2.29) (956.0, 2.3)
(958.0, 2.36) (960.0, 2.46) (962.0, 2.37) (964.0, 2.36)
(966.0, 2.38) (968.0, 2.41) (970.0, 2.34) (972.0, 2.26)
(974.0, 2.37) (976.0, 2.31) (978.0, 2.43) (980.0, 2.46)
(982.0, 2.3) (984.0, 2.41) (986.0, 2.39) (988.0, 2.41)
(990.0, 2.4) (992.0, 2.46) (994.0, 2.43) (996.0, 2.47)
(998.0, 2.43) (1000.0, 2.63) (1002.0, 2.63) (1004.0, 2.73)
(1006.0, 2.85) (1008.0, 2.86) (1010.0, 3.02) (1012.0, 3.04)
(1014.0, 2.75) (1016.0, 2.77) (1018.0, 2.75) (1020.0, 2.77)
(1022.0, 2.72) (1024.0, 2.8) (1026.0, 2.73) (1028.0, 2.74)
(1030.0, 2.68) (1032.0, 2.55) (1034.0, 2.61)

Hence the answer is 1.8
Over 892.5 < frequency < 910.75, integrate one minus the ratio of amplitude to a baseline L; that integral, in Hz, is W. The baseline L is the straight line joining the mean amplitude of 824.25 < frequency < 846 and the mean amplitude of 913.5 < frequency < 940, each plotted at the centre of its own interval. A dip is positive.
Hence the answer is 1.3 Hz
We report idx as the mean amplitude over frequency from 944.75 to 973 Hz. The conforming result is 2.35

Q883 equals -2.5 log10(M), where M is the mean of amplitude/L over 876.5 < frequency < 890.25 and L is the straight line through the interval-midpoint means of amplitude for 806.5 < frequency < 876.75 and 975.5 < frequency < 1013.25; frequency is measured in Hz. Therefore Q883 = -0.05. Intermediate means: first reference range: 1.47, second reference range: 2.57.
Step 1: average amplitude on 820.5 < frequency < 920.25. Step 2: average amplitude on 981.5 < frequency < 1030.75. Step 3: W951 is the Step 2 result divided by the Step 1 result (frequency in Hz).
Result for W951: 1.64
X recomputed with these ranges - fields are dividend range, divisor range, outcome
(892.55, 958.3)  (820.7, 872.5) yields 1.51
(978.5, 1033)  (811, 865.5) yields 1.87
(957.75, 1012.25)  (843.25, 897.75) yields 1.56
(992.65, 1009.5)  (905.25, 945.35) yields 1.23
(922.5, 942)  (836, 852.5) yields 1.86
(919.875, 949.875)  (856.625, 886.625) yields 1.36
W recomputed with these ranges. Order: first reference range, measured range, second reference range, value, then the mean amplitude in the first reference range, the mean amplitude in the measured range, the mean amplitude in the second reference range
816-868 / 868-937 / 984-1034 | -3.31 Hz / 1.39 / 1.94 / 2.66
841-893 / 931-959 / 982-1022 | -1.62 Hz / 1.56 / 2.31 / 2.64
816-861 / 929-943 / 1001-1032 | -0.96 Hz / 1.37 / 2.29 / 2.78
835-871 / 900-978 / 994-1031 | -4.08 Hz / 1.36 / 2.21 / 2.73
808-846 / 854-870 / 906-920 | 1.65 Hz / 1.46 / 1.48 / 1.94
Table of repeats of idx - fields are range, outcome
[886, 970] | 2.13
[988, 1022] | 2.68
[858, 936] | 1.88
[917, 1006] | 2.36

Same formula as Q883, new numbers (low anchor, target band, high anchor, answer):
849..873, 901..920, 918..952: 0.056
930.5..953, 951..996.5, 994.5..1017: 0.062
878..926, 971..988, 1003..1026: 0.074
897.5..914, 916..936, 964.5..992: -0.117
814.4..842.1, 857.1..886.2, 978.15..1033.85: 0.038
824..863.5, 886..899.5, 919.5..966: -0.013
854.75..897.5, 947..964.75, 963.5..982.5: -0.046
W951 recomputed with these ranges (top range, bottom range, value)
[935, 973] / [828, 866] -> 1.77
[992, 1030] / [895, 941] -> 1.33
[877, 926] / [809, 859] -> 1.36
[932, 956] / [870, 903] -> 1.27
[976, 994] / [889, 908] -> 1.32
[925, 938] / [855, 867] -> 1.57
